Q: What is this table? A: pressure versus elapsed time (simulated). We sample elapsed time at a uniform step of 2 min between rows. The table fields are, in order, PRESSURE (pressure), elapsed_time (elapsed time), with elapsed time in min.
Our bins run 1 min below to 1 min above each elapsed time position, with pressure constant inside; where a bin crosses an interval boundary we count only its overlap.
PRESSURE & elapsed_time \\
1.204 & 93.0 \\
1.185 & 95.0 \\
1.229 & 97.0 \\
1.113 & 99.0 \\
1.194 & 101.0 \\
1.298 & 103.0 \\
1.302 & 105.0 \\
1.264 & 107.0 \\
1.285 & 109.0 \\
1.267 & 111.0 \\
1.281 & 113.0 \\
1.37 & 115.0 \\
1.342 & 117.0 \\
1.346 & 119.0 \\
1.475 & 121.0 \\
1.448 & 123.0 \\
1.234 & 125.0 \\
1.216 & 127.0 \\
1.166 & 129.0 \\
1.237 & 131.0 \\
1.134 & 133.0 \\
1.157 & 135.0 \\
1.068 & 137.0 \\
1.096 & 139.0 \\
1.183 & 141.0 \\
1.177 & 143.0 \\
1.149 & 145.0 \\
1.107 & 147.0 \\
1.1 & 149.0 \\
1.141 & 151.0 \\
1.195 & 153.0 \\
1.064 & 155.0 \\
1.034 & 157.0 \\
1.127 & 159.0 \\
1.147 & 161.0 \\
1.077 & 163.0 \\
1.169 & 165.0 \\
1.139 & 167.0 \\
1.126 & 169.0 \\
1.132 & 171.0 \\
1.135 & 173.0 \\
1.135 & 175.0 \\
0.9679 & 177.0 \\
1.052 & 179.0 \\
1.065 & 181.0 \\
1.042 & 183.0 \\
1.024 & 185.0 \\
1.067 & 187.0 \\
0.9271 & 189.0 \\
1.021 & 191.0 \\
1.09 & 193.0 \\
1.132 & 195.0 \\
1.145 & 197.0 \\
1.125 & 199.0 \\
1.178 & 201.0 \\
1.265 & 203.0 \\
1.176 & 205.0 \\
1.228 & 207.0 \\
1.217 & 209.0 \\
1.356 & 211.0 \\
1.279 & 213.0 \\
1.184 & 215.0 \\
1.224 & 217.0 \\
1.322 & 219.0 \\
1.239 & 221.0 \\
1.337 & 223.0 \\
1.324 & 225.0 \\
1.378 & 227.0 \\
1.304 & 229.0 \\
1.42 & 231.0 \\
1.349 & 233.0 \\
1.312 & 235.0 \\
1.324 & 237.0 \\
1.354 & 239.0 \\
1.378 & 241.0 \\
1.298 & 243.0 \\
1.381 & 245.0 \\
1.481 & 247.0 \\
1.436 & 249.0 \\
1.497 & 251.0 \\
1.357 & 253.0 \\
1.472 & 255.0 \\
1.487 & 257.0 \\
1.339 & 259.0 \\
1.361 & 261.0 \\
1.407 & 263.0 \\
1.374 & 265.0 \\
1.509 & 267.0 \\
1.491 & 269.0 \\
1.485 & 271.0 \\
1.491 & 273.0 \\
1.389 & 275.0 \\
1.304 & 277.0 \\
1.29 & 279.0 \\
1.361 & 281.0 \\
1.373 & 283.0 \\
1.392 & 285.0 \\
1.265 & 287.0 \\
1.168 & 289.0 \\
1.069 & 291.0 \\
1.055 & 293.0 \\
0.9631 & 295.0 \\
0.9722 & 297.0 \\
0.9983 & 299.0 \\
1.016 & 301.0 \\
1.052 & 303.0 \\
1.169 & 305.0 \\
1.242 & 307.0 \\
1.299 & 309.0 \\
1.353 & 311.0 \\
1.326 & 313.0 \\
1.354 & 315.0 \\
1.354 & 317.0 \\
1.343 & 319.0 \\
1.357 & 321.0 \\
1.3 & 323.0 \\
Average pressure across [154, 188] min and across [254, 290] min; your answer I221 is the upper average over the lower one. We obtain 1.27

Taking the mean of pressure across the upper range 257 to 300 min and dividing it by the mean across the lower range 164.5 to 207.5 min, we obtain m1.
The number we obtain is 1.17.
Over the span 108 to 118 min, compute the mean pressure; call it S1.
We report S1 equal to 1.31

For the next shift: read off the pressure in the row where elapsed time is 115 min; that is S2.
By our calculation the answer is 1.37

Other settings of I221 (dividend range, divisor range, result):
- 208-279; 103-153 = 1.11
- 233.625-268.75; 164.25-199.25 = 1.29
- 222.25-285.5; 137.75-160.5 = 1.24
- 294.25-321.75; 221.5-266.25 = 0.87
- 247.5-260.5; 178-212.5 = 1.27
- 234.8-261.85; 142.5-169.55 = 1.24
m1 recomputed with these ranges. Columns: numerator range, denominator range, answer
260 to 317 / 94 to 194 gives 1.09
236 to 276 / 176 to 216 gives 1.26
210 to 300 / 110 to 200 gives 1.15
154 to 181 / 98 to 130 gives 0.85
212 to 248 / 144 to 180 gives 1.19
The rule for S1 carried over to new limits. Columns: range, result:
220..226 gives 1.3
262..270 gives 1.45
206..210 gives 1.22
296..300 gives 0.985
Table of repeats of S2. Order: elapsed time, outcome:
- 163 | 1.077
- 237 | 1.324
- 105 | 1.302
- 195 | 1.132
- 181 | 1.065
